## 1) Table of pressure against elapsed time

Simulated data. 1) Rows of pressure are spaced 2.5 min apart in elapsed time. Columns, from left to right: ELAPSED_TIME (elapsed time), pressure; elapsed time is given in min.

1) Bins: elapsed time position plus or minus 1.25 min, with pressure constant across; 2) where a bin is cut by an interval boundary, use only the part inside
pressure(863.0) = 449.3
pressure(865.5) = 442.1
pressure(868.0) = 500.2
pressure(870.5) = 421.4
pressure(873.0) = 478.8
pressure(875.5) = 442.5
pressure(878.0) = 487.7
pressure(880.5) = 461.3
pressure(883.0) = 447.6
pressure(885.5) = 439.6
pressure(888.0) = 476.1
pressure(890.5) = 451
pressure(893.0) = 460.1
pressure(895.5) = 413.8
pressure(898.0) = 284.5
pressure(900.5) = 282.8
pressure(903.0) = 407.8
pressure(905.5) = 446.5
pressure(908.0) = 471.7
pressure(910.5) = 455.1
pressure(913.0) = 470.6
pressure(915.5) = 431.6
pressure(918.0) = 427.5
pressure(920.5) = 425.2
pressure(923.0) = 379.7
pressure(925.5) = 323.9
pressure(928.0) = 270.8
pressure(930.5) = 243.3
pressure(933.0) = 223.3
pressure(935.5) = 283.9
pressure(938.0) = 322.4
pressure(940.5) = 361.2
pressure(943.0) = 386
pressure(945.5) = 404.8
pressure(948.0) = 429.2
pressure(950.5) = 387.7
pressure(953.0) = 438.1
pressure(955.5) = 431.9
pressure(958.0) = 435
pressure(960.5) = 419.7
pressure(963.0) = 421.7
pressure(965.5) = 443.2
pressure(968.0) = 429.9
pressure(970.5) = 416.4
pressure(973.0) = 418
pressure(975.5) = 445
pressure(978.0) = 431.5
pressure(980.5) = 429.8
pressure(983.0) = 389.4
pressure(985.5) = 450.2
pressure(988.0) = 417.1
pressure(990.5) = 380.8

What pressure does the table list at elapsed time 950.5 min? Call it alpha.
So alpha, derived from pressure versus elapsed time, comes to 387.7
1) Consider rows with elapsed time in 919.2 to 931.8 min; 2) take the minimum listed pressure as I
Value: 243.3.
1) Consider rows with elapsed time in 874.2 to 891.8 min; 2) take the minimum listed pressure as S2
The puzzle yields 439.6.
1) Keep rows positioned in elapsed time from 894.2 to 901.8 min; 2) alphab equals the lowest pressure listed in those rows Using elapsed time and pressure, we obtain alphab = 282.8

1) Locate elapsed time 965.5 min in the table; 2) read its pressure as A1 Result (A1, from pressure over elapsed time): 443.2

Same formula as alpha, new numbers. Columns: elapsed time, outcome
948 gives 429.2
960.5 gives 419.7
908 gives 471.7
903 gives 407.8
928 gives 270.8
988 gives 417.1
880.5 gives 461.3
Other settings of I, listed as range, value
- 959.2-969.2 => 419.7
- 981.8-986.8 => 389.4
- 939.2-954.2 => 361.2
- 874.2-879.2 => 442.5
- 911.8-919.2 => 427.5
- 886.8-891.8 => 451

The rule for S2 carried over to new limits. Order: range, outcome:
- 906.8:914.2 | 455.1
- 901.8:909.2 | 407.8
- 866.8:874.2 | 421.4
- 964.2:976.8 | 416.4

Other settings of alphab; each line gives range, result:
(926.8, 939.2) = 223.3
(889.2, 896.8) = 413.8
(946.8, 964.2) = 387.7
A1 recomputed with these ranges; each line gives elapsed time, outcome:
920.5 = 425.2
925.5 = 323.9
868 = 500.2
